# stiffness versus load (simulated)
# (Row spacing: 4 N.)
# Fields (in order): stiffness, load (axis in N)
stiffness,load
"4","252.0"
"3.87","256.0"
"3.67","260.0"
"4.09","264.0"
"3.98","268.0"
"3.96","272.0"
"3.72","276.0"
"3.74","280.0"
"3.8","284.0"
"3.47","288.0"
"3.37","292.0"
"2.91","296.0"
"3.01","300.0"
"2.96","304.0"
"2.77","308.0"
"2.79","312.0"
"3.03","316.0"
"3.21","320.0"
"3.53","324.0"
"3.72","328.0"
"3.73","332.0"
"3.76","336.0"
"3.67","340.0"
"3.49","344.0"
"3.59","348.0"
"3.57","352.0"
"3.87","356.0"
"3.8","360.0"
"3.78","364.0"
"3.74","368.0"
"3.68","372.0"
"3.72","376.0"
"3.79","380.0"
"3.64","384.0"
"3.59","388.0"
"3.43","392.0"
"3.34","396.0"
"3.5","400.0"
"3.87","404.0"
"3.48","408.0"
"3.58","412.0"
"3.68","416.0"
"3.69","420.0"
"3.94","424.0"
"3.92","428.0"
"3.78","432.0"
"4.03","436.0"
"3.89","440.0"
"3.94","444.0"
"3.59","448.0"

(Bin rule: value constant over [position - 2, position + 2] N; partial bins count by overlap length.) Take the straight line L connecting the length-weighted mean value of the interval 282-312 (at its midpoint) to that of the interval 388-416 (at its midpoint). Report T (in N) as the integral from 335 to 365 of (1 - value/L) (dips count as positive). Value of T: -3.0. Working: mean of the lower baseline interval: 3.16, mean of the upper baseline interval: 3.55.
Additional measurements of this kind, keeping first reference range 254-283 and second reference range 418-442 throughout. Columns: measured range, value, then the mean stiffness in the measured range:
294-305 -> 2.57 N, 2.96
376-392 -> 0.92 N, 3.65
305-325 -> 4.28 N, 3.04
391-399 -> 0.99 N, 3.39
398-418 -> 1.30 N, 3.62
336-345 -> 0.55 N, 3.63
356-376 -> 0.57 N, 3.76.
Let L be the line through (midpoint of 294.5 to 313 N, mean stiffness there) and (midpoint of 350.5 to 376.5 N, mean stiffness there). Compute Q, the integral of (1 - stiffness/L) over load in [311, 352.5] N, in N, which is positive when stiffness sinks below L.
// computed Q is -2.3 N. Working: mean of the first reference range 2.89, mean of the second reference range 3.74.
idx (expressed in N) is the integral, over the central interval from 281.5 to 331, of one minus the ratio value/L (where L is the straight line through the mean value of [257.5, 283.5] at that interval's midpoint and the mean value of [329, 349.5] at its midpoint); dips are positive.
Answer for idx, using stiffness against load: 6.9 N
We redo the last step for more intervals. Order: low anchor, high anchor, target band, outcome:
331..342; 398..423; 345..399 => 0.49 N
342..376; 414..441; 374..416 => 1.94 N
